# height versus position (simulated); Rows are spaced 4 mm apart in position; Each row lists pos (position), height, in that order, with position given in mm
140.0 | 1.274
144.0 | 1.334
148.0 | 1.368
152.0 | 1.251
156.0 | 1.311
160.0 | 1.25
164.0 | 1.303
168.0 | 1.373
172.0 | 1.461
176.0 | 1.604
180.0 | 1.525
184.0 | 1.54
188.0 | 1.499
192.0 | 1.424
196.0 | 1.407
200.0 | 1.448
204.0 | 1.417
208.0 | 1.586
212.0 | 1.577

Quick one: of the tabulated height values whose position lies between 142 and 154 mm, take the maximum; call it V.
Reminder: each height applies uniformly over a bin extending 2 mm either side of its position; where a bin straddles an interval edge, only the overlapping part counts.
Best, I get 1.368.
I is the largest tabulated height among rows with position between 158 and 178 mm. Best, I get 1.604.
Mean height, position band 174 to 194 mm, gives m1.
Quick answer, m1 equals 1.52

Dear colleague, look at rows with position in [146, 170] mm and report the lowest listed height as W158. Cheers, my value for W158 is 1.25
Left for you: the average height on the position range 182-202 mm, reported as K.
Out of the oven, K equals 1.46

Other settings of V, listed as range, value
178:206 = 1.54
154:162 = 1.311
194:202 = 1.448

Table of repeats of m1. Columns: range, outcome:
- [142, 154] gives 1.32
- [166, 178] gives 1.48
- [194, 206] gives 1.42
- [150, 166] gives 1.28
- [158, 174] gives 1.35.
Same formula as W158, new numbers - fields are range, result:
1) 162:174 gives 1.303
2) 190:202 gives 1.407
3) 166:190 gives 1.373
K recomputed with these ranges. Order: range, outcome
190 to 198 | 1.42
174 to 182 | 1.56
